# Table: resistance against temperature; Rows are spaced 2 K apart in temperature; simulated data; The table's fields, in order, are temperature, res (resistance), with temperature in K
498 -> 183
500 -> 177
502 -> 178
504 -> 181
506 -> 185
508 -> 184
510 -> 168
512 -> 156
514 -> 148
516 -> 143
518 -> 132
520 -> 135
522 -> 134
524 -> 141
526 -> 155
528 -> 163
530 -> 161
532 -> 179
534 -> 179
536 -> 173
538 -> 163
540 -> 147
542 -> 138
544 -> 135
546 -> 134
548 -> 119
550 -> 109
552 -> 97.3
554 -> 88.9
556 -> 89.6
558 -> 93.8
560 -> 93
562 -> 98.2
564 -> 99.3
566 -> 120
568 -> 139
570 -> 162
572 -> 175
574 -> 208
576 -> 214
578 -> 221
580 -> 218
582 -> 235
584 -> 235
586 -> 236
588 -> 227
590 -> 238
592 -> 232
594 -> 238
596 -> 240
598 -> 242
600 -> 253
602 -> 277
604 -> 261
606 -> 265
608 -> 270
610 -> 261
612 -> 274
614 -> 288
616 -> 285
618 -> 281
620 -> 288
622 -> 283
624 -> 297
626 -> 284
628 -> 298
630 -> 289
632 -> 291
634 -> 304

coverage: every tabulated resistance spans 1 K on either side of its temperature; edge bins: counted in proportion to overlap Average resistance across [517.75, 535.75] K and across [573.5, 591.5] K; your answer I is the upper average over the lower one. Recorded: 1.5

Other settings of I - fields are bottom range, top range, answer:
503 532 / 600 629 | 1.77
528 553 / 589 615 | 1.77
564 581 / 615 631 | 1.63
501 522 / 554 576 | 0.81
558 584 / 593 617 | 1.59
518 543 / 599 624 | 1.78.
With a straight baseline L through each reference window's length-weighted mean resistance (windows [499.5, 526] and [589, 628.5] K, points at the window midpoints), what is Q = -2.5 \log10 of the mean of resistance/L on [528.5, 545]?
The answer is 0.160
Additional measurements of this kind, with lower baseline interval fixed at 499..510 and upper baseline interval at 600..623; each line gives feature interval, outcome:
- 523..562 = 0.50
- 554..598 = 0.34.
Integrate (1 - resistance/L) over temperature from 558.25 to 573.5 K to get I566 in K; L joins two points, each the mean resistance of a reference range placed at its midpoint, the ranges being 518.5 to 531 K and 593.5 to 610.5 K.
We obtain 5.8 K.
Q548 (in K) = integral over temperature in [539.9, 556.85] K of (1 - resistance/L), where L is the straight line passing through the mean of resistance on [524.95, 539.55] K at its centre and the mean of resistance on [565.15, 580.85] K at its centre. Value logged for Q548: 5.5 K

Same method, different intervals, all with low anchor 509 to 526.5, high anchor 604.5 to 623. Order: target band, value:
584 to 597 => 0.5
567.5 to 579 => 1.7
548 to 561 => 6.5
